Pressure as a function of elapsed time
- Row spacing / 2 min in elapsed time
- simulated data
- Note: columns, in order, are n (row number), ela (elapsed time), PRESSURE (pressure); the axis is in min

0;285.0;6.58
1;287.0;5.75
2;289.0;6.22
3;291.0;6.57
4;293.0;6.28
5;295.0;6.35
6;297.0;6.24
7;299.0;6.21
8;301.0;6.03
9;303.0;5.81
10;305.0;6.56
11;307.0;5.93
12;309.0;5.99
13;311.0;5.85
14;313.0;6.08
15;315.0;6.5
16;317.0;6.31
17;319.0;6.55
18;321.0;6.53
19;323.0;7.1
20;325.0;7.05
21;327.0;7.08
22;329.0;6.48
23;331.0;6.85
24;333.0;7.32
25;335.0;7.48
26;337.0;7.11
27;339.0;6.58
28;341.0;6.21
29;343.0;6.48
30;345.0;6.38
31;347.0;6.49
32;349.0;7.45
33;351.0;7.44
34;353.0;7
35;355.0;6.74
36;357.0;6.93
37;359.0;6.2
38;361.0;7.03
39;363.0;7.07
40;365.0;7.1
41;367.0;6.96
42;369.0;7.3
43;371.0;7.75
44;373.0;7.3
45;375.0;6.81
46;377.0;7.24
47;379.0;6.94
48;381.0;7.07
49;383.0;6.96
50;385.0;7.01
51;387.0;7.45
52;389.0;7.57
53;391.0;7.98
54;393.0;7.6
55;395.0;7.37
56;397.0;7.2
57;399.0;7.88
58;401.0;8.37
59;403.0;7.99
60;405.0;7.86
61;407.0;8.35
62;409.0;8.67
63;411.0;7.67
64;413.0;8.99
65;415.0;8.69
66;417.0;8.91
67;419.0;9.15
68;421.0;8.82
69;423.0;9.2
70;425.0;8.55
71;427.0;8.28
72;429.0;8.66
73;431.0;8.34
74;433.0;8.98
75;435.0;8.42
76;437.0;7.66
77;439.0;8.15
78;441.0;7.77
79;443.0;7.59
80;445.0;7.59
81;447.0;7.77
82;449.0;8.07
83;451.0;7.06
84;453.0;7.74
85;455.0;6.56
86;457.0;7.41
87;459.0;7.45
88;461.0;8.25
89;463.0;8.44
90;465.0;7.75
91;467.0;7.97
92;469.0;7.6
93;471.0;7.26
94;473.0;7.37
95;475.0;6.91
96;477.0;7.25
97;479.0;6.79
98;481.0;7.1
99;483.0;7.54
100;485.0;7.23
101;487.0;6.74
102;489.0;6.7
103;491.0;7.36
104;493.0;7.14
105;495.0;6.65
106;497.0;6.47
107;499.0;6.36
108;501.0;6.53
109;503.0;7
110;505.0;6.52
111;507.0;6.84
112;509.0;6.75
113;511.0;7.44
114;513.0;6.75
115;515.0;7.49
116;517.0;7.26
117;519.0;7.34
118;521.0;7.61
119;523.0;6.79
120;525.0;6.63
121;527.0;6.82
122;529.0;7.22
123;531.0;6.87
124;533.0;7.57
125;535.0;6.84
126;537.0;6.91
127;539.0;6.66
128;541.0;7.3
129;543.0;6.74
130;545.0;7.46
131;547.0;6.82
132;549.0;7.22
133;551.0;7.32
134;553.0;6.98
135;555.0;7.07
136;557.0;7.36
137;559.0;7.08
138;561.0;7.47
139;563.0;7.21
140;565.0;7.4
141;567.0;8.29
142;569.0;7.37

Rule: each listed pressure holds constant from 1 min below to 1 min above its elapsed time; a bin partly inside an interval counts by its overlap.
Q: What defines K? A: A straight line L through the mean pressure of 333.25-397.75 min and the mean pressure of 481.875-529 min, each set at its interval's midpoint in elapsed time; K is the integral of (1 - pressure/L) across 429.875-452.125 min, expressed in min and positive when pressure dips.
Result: -3.0 min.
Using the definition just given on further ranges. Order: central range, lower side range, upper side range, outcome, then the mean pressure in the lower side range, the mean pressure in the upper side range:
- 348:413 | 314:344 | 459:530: -4.9 min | 6.78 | 7.14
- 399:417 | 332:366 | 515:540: -3.6 min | 6.88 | 7.06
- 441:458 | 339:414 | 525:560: -0.7 min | 7.31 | 7.06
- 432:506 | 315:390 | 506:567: -3.4 min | 6.95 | 7.13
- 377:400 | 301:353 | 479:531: -2.1 min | 6.62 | 6.97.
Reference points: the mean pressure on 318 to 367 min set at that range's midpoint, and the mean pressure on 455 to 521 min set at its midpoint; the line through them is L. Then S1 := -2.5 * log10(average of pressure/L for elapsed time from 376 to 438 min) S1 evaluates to -0.153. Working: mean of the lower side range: 6.86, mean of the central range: 8.06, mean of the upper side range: 7.17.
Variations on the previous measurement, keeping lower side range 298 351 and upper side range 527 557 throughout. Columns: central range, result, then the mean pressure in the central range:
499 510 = 0.05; 6.69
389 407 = -0.16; 7.8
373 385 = -0.05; 7.03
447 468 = -0.12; 7.67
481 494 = -0.03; 7.12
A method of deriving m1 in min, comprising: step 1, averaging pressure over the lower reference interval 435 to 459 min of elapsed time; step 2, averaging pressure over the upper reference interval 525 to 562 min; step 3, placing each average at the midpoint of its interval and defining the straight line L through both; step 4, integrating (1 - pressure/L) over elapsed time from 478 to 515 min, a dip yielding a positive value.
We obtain 2.2 min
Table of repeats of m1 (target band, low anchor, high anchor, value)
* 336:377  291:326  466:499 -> -2.4 min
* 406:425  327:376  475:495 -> -4.6 min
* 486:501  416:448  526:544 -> 1.6 min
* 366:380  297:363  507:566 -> -1.0 min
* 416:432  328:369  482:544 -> -4.2 min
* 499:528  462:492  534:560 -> 0.9 min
